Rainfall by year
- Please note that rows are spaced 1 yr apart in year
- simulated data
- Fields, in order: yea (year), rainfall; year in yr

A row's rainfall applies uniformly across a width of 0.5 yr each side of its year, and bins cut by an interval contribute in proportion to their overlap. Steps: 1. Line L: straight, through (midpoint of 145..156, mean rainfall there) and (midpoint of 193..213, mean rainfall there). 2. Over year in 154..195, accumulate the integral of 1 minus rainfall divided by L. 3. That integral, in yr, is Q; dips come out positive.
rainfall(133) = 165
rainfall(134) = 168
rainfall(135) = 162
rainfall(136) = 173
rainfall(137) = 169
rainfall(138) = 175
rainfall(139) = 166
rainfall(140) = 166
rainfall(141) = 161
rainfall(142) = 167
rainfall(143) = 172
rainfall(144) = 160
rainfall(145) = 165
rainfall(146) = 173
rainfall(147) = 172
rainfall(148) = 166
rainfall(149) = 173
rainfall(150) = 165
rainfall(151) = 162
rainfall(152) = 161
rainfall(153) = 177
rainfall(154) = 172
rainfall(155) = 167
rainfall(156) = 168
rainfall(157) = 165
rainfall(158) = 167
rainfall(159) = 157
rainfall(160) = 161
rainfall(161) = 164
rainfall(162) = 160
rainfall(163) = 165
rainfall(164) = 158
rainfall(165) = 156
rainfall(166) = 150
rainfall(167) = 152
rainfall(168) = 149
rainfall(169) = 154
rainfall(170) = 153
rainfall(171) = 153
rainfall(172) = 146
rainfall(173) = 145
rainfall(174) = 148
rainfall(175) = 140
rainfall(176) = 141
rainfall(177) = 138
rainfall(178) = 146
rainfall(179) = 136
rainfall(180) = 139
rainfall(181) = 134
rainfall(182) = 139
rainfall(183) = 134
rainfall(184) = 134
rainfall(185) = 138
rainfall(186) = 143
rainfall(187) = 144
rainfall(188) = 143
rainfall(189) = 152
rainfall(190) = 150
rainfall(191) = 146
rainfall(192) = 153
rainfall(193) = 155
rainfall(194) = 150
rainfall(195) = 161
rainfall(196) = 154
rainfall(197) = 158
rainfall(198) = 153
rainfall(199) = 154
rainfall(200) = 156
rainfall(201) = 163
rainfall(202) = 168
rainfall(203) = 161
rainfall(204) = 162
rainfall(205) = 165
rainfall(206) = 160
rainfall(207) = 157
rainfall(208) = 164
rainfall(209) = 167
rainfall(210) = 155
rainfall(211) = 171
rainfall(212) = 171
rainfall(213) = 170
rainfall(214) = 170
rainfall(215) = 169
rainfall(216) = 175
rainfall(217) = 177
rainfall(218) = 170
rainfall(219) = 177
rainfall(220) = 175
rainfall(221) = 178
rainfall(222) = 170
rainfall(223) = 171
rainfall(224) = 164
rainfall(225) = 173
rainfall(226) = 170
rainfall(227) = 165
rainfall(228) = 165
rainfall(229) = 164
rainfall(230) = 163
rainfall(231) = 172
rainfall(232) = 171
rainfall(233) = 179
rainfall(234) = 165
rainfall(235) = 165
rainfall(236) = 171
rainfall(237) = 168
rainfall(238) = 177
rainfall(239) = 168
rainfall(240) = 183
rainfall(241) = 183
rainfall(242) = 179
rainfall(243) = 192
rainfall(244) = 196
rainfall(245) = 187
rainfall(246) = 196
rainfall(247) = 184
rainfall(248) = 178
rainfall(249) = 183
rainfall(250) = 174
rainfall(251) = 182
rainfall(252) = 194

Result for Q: 3.7 yr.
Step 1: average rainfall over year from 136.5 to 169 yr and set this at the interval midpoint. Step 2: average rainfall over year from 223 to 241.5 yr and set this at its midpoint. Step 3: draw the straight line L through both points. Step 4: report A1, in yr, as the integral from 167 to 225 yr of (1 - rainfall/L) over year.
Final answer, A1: 4.1 yr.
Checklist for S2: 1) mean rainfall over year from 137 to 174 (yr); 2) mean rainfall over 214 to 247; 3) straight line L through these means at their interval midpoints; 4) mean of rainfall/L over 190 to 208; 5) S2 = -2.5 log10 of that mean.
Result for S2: 0.08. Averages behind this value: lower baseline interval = 162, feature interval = 157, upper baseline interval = 174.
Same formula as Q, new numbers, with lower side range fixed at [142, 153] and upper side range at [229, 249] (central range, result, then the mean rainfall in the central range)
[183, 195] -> 1.79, 146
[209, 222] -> 0.27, 171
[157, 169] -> 0.77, 158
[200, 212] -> 0.75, 163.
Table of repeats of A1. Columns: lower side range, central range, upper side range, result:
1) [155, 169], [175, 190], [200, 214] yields 2.0 yr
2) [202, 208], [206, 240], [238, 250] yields 0.5 yr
